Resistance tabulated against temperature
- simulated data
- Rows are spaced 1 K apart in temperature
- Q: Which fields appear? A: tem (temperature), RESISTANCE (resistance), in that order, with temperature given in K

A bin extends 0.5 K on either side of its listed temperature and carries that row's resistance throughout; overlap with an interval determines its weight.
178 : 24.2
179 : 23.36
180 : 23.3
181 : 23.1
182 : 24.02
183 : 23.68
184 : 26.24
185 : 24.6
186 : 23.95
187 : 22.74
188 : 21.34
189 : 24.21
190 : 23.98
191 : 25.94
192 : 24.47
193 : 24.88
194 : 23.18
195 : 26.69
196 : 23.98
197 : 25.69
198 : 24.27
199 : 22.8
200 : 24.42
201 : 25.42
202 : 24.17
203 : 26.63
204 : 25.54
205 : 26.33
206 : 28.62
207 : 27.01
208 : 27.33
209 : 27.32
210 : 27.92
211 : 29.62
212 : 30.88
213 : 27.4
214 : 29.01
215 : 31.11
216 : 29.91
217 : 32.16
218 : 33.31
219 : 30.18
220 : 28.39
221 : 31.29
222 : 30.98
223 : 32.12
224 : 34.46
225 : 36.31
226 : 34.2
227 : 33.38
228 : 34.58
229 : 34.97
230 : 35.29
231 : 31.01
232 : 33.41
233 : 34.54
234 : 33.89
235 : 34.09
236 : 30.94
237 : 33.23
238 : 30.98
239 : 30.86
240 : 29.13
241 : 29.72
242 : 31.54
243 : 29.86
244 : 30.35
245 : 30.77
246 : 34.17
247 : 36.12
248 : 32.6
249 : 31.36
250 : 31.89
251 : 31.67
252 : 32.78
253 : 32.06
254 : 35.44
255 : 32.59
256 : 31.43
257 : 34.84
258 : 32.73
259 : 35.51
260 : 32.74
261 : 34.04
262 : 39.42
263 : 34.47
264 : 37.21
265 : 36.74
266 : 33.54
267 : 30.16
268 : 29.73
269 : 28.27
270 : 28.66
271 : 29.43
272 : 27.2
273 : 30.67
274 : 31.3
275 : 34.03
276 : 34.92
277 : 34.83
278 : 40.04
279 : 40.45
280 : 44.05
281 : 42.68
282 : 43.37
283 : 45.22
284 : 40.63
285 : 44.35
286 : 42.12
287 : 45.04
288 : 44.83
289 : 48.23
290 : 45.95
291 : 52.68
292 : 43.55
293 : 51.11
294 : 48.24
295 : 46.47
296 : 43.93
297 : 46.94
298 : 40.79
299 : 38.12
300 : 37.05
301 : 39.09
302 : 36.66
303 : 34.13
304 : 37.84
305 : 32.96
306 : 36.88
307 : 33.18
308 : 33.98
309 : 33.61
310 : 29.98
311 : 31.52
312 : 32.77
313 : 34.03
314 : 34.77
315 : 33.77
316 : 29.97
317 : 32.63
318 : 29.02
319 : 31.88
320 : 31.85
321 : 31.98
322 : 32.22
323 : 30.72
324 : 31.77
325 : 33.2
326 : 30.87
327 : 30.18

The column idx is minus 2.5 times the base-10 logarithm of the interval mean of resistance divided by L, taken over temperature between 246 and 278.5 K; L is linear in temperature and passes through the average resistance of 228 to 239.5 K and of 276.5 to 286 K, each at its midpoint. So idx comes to 0.16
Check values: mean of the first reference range 33.1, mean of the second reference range 41.8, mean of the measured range 33.1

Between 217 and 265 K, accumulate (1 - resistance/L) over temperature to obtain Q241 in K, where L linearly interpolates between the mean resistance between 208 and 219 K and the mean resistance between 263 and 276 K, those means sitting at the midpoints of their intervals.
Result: -3.5 K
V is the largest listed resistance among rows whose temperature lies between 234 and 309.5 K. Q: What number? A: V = 52.68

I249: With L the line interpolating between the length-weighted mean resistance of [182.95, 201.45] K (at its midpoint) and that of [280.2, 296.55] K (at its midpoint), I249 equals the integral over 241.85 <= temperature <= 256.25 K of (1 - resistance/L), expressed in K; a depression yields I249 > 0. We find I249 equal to 1.8 K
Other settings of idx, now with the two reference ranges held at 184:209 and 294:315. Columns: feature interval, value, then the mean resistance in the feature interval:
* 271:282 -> -0.07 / 36.1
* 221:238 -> -0.17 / 33.4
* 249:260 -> -0.05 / 33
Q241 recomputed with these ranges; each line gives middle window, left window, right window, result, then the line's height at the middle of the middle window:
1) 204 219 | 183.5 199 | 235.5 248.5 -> -1.0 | 27.2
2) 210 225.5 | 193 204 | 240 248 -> -1.9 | 27.7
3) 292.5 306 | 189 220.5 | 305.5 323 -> -3.9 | 31.8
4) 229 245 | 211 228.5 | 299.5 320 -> 0.0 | 32.1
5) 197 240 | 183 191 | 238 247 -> -3.2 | 28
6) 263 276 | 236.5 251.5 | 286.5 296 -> 2.7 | 40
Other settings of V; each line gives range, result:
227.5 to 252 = 36.12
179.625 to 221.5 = 33.31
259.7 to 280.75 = 44.05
